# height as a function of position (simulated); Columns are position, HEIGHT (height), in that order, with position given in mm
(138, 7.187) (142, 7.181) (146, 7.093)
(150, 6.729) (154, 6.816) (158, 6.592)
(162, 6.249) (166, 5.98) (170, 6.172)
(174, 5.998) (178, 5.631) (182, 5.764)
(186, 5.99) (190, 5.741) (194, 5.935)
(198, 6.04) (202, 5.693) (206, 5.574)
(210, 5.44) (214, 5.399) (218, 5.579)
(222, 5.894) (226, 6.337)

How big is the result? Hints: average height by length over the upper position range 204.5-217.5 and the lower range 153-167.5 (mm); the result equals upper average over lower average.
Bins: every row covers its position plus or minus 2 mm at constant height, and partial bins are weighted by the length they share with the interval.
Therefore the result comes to 0.86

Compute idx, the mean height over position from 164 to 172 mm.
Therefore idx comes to 6.08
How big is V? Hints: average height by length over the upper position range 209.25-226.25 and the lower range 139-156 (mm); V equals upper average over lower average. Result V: 0.82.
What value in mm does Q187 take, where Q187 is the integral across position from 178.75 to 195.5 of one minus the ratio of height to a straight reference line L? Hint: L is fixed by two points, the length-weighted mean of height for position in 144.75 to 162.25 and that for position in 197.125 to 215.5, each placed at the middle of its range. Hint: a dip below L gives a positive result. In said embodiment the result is 0.5 mm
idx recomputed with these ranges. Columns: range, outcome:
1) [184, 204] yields 5.88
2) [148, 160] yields 6.71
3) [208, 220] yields 5.47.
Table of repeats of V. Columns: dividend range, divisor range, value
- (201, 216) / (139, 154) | 0.79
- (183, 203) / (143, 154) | 0.85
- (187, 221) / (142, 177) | 0.88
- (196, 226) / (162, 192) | 0.96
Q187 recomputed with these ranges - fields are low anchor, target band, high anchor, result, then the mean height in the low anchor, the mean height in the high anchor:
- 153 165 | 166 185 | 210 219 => 0.8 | 6.48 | 5.47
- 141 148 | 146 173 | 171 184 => 0.3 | 7.13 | 5.83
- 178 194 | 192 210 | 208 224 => -0.2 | 5.82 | 5.58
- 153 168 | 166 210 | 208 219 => 0.5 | 6.38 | 5.46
